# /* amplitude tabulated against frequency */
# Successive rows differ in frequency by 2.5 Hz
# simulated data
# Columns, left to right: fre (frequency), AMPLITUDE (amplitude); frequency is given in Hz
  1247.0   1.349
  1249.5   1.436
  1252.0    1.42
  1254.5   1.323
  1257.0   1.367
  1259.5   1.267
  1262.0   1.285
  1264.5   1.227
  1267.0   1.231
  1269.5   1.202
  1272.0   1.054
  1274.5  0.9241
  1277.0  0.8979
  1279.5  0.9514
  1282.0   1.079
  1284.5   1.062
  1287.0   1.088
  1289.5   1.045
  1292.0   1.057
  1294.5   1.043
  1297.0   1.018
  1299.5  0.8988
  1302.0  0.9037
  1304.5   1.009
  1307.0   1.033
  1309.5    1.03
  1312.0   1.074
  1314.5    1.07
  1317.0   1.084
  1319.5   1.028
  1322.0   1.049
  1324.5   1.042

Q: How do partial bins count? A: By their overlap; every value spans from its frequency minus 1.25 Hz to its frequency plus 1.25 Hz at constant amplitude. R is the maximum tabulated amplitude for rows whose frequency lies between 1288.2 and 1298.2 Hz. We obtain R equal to 1.057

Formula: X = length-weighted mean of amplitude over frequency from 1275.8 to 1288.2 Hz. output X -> 1.02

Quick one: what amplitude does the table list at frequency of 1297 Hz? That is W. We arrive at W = 1.018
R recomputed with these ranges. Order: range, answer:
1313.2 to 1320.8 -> 1.084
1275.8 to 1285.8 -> 1.079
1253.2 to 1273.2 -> 1.367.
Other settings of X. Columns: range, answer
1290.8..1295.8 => 1.05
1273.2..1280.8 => 0.926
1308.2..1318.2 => 1.06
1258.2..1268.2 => 1.25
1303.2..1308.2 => 1.02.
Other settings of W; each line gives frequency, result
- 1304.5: 1.009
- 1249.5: 1.436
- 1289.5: 1.045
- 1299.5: 0.8988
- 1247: 1.349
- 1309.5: 1.03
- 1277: 0.8979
